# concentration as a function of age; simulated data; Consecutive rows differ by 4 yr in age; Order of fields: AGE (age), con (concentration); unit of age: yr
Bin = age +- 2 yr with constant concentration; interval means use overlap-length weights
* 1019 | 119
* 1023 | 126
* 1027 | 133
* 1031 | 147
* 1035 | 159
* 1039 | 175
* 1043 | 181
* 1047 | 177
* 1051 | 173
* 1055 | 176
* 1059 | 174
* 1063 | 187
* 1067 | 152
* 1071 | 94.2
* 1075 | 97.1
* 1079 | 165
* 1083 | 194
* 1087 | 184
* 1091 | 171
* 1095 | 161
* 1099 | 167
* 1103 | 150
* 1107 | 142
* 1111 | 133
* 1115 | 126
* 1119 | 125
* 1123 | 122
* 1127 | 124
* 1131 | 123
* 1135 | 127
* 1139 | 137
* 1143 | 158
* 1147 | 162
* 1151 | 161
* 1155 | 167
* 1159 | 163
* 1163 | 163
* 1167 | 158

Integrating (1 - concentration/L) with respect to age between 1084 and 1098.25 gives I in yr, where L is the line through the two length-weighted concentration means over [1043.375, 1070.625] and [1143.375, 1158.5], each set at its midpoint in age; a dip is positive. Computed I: -0.5 yr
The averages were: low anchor 169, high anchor 163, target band 173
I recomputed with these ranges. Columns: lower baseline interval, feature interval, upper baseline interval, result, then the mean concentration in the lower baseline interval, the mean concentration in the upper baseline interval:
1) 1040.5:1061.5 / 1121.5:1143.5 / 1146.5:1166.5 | 4.7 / 176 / 163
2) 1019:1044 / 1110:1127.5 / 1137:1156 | 3.3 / 150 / 156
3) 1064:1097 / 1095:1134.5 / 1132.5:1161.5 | 4.5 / 153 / 153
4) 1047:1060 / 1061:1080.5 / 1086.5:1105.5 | 3.7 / 175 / 165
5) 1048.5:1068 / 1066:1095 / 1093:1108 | 2.1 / 174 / 156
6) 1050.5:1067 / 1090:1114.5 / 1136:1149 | 1.6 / 175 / 150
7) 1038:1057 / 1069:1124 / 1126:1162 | 5.6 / 176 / 148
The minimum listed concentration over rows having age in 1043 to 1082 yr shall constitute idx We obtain 94.2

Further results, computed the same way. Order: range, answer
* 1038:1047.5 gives 175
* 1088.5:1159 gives 122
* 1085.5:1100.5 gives 161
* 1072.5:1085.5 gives 97.1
